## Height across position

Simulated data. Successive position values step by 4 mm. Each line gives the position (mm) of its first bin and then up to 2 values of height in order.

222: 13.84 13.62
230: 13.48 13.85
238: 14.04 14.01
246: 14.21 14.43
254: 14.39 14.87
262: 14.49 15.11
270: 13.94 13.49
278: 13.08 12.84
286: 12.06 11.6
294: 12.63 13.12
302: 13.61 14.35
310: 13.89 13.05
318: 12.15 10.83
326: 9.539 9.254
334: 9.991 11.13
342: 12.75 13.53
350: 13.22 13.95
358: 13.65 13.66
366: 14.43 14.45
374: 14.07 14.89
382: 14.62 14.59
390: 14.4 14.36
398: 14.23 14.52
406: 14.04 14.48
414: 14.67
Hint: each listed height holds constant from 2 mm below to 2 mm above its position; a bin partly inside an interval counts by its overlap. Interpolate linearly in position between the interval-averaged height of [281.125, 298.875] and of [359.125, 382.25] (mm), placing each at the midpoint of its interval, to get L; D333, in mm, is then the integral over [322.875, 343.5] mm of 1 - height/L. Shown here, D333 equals 4.5 mm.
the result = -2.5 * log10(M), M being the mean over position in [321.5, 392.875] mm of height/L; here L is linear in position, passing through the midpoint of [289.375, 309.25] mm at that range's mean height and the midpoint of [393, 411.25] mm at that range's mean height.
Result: 0.07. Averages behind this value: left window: 13.2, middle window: 13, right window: 14.3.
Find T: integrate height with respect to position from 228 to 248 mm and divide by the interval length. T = 13.9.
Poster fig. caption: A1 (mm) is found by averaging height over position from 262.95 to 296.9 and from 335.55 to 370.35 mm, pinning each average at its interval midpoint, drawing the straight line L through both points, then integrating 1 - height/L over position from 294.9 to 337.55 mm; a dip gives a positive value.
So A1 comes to 4.1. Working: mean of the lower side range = 13.1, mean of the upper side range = 13.3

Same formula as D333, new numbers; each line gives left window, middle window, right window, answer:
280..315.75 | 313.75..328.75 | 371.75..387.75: 2.6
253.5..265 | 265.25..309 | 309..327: 0.4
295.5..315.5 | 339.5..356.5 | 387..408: 0.8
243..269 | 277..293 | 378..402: 2.4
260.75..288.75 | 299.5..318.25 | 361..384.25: 0.4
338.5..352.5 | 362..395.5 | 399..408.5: -1.7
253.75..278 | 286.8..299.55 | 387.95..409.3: 1.7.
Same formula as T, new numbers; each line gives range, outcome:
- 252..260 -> 14.6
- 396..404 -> 14.4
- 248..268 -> 14.7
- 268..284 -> 13.3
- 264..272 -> 14.5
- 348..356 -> 13.6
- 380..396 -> 14.5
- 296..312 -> 13.7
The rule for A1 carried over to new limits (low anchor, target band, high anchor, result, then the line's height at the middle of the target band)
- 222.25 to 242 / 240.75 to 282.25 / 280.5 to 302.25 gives -3.0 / 13.2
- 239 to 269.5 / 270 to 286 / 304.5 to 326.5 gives 0.7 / 13.7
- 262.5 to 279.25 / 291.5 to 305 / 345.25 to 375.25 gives 0.8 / 14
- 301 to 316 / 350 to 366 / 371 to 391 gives 0.6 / 14.3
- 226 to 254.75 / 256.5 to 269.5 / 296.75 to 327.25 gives -1.1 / 13.6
